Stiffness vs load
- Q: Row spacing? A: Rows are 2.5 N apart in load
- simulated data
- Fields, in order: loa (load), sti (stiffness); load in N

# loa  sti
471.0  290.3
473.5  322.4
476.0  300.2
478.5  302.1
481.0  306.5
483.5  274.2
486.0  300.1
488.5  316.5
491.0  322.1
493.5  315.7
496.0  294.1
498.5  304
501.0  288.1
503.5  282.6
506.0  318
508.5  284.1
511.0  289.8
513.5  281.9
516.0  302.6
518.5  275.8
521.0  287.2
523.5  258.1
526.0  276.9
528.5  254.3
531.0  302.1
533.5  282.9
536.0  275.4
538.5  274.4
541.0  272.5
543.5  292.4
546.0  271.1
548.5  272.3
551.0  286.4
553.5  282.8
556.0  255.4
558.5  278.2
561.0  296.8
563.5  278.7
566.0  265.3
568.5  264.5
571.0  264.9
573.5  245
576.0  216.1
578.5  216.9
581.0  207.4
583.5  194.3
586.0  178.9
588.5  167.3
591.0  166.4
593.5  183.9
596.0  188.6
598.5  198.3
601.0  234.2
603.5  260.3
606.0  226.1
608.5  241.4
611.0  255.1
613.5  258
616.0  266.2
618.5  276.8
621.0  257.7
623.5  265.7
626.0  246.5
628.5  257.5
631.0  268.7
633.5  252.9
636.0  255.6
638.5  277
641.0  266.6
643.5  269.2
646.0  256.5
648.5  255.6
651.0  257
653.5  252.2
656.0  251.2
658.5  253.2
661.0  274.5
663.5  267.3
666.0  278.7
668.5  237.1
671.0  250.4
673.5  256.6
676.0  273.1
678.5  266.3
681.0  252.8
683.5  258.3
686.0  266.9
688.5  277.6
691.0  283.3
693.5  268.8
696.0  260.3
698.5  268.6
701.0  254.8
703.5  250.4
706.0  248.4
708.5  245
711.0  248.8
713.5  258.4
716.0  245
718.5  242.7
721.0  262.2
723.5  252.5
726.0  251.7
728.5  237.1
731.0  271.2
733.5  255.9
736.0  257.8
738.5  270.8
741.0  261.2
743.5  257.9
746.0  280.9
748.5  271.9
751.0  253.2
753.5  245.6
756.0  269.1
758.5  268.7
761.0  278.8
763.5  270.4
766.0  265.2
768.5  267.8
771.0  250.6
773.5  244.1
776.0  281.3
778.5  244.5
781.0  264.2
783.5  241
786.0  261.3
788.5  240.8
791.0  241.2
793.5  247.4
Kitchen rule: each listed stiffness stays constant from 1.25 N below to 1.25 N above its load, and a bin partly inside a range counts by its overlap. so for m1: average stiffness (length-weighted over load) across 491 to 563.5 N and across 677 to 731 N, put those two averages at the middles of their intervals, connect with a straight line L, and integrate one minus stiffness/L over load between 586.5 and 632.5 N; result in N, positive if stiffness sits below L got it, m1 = 6.5 N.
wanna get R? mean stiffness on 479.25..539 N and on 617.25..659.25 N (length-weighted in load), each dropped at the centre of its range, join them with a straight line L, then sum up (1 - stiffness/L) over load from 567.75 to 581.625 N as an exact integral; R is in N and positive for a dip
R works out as 1.97 N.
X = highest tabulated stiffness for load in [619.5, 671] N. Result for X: 278.7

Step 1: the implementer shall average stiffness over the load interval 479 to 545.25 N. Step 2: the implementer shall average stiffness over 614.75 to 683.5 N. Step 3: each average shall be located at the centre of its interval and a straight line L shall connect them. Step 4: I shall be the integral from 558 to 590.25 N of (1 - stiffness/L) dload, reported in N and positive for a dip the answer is 5.0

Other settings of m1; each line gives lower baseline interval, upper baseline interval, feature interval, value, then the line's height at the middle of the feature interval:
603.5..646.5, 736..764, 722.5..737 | 0.6 N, 265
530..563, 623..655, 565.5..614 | 9.0 N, 271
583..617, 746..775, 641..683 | -4.6 N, 234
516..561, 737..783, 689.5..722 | 1.2 N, 267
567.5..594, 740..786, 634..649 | -2.4 N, 227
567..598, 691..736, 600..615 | -2.0 N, 217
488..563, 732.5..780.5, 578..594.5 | 5.5 N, 280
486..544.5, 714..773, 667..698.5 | 0.6 N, 268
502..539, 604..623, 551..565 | -0.4 N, 272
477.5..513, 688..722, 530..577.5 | 2.6 N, 288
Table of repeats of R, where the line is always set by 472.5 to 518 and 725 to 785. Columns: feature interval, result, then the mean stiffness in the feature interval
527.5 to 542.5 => 0.8 N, 278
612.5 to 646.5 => 2.1 N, 263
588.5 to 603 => 4.5 N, 195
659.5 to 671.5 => 0.5 N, 262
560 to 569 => 0.4 N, 277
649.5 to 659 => 0.8 N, 253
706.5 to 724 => 1.1 N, 250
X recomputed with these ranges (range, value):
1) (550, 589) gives 296.8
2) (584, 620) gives 276.8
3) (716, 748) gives 280.9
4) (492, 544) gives 318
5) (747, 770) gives 278.8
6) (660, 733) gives 283.3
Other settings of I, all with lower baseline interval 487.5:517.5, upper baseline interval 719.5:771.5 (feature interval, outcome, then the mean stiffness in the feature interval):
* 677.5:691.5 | 0.24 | 267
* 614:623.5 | 0.53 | 266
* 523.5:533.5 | 0.66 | 276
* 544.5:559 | 0.87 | 274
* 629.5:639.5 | 0.58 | 263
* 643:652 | 0.60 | 259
